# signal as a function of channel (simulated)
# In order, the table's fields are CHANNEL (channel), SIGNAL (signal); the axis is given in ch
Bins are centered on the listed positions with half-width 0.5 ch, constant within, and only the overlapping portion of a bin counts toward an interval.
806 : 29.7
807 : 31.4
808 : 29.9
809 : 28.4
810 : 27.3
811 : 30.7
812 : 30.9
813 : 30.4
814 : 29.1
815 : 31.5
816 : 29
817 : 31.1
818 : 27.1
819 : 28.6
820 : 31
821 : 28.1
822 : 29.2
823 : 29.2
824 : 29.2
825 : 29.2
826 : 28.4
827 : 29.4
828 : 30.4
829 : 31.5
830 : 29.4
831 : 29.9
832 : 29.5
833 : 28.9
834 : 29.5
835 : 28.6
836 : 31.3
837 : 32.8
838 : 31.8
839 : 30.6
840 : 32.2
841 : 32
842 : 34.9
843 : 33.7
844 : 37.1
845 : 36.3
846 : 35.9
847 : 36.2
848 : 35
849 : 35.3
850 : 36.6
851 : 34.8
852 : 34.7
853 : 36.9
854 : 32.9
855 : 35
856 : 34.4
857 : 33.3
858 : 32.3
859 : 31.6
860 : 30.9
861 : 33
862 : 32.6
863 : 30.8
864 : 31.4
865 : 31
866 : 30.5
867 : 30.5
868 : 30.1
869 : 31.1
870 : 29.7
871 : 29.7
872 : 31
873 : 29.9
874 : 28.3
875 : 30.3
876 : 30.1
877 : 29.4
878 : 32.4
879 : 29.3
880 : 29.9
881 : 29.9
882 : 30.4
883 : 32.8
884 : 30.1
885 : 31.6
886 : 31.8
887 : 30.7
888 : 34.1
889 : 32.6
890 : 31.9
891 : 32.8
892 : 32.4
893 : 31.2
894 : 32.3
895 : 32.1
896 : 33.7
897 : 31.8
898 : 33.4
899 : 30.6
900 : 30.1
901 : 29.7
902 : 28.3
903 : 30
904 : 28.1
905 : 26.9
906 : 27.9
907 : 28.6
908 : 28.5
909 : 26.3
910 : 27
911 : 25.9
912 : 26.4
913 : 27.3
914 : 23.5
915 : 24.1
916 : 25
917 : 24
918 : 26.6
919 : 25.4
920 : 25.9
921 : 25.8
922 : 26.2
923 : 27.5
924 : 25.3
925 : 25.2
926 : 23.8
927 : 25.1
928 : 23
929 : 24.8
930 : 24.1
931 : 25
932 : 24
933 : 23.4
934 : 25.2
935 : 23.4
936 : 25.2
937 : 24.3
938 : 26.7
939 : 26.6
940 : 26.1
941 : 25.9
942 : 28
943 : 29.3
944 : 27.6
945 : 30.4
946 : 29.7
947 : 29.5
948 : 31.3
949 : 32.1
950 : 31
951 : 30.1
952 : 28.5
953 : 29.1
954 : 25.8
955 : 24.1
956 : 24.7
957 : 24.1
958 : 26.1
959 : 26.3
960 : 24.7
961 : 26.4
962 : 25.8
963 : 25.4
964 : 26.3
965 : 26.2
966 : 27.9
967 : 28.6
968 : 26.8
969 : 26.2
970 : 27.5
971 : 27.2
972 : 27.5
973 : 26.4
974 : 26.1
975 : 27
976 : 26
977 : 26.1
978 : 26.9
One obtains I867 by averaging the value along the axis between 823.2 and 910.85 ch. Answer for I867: 31.4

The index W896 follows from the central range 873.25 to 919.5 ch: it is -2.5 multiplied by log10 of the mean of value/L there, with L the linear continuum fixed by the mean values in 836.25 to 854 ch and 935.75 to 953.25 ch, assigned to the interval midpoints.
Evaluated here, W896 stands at 0.07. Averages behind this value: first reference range 34.4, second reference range 28.4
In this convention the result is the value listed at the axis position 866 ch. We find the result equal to 30.5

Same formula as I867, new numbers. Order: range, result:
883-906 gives 31.2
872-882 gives 30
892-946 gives 27.1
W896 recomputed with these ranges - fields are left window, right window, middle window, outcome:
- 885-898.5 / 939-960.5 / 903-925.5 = 0.16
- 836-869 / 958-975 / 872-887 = 0.04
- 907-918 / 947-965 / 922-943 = 0.05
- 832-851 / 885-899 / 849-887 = 0.04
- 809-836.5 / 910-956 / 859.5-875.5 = -0.09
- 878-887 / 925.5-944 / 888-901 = -0.09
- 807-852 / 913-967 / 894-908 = -0.08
